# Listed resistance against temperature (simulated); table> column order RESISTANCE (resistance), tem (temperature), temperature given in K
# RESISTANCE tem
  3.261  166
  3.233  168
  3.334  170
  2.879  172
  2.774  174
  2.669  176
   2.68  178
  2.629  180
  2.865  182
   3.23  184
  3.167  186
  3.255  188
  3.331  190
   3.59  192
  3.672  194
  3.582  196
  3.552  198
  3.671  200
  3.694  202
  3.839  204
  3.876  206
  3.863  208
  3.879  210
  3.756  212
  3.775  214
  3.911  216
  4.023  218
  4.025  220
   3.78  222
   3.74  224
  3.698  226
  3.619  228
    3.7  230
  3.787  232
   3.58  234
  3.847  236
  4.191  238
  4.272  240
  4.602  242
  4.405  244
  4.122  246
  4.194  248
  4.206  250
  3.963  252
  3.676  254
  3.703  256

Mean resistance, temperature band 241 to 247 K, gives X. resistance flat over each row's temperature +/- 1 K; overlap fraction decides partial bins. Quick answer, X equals 4.38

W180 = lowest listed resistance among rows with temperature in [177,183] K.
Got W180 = 2.629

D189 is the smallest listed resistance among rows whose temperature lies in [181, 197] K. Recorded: 2.865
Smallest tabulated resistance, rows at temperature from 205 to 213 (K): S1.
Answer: 3.756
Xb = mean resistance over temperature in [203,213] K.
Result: 3.84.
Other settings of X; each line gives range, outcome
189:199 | 3.55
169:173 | 3.11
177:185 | 2.85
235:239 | 4.02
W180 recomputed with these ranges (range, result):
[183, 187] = 3.167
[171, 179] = 2.669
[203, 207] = 3.839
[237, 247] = 4.122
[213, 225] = 3.74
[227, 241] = 3.58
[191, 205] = 3.552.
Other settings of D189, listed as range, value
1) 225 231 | 3.619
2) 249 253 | 3.963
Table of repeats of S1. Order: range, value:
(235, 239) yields 3.847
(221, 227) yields 3.698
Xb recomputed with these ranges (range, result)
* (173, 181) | 2.69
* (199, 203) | 3.68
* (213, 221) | 3.93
